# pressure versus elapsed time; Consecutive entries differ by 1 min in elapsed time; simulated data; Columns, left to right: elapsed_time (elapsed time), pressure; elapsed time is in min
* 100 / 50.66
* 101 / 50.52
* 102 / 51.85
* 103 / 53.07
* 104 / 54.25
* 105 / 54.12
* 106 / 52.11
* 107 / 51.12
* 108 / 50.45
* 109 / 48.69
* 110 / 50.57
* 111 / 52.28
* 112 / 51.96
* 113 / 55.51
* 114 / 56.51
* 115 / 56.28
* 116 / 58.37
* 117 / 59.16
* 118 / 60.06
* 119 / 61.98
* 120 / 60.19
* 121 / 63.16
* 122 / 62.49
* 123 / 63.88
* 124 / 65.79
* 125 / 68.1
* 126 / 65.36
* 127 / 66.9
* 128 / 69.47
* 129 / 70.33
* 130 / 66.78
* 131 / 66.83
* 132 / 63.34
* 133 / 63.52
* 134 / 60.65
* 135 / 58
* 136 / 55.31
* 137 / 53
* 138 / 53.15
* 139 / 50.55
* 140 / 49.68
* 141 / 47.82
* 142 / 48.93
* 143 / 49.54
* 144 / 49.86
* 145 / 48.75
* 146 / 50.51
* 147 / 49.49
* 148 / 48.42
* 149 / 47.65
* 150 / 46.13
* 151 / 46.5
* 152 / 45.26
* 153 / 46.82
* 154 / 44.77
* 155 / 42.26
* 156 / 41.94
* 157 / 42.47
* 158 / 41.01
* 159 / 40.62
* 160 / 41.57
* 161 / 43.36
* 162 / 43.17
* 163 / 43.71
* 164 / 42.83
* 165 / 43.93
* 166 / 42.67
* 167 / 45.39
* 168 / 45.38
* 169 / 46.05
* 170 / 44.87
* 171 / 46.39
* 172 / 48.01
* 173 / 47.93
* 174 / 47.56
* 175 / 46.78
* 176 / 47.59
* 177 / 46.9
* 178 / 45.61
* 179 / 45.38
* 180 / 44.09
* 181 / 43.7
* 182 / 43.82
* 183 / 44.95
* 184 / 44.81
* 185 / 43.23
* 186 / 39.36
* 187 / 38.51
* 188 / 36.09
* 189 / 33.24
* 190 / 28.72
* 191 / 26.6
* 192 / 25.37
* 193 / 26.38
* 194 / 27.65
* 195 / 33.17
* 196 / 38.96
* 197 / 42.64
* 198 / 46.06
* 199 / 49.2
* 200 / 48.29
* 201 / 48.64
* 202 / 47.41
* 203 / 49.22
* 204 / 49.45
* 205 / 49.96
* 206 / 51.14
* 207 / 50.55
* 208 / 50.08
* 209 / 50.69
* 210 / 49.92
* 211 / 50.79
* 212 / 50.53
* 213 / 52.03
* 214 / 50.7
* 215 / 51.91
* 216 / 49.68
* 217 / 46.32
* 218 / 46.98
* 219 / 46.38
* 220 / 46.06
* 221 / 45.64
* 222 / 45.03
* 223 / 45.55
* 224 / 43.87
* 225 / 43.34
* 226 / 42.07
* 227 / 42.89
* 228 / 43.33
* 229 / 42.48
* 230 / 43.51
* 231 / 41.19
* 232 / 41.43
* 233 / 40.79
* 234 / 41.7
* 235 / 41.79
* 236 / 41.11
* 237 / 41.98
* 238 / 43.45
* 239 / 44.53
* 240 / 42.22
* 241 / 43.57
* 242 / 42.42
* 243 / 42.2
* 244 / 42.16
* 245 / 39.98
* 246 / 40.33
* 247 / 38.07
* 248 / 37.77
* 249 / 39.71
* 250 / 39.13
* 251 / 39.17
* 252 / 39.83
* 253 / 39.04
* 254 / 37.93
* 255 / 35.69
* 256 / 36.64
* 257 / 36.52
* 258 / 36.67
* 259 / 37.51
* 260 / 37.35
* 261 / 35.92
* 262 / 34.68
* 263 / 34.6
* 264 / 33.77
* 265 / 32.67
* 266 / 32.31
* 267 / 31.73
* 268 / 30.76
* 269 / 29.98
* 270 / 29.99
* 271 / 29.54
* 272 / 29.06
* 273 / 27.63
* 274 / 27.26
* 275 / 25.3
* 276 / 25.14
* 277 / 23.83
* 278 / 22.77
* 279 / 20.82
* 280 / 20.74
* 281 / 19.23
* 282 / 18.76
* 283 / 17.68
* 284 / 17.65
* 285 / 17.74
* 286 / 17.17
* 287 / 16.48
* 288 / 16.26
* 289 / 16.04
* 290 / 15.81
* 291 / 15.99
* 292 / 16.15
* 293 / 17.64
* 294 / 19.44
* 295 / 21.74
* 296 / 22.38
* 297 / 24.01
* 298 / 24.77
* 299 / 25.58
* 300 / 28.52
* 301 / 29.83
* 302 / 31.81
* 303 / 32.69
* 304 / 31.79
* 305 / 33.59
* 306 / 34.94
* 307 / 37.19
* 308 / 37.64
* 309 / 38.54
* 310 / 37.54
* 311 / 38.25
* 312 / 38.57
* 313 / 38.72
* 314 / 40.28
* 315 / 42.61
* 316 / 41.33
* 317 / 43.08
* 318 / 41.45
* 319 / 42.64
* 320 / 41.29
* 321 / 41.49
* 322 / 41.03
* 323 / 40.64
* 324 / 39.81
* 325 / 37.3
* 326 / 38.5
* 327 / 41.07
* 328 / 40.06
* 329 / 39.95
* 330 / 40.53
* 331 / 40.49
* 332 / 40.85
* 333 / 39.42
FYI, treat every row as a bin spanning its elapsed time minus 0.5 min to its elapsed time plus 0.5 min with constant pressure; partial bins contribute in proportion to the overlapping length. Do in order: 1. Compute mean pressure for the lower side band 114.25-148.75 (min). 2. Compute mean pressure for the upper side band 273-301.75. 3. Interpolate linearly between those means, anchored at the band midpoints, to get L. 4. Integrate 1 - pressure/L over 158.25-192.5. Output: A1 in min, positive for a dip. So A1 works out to 4.0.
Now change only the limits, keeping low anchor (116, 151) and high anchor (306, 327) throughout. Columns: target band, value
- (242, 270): 5.53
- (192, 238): 4.46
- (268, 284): 7.06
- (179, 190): 2.48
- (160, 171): 2.10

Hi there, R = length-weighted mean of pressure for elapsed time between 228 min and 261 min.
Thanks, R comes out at 40.2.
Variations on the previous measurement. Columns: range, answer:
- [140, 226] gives 44.7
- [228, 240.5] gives 42.2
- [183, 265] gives 41.9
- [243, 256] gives 39.1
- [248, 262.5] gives 37.6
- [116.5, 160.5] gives 54.5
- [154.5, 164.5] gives 42.3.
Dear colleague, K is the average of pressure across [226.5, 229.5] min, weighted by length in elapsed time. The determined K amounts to 42.9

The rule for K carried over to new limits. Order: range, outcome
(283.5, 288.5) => 17.1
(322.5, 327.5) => 39.5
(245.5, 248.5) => 38.7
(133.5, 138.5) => 56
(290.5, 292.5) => 16.1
